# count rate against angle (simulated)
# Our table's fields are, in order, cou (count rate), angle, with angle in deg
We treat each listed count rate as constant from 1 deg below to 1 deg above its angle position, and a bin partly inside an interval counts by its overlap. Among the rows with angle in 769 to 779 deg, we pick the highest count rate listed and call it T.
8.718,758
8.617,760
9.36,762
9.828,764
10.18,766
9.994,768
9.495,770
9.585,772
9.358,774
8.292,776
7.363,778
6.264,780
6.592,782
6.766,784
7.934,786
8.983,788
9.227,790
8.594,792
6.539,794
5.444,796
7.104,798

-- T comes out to 9.585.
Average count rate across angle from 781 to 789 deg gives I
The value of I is 7.57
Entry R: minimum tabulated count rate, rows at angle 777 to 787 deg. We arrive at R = 6.264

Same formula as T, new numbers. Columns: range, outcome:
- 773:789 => 9.358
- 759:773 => 10.18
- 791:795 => 8.594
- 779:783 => 6.592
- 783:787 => 7.934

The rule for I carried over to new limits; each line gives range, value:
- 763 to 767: 10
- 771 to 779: 8.65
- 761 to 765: 9.59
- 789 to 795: 8.12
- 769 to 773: 9.54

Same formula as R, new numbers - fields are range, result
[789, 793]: 8.594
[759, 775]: 8.617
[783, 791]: 6.766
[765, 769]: 9.994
